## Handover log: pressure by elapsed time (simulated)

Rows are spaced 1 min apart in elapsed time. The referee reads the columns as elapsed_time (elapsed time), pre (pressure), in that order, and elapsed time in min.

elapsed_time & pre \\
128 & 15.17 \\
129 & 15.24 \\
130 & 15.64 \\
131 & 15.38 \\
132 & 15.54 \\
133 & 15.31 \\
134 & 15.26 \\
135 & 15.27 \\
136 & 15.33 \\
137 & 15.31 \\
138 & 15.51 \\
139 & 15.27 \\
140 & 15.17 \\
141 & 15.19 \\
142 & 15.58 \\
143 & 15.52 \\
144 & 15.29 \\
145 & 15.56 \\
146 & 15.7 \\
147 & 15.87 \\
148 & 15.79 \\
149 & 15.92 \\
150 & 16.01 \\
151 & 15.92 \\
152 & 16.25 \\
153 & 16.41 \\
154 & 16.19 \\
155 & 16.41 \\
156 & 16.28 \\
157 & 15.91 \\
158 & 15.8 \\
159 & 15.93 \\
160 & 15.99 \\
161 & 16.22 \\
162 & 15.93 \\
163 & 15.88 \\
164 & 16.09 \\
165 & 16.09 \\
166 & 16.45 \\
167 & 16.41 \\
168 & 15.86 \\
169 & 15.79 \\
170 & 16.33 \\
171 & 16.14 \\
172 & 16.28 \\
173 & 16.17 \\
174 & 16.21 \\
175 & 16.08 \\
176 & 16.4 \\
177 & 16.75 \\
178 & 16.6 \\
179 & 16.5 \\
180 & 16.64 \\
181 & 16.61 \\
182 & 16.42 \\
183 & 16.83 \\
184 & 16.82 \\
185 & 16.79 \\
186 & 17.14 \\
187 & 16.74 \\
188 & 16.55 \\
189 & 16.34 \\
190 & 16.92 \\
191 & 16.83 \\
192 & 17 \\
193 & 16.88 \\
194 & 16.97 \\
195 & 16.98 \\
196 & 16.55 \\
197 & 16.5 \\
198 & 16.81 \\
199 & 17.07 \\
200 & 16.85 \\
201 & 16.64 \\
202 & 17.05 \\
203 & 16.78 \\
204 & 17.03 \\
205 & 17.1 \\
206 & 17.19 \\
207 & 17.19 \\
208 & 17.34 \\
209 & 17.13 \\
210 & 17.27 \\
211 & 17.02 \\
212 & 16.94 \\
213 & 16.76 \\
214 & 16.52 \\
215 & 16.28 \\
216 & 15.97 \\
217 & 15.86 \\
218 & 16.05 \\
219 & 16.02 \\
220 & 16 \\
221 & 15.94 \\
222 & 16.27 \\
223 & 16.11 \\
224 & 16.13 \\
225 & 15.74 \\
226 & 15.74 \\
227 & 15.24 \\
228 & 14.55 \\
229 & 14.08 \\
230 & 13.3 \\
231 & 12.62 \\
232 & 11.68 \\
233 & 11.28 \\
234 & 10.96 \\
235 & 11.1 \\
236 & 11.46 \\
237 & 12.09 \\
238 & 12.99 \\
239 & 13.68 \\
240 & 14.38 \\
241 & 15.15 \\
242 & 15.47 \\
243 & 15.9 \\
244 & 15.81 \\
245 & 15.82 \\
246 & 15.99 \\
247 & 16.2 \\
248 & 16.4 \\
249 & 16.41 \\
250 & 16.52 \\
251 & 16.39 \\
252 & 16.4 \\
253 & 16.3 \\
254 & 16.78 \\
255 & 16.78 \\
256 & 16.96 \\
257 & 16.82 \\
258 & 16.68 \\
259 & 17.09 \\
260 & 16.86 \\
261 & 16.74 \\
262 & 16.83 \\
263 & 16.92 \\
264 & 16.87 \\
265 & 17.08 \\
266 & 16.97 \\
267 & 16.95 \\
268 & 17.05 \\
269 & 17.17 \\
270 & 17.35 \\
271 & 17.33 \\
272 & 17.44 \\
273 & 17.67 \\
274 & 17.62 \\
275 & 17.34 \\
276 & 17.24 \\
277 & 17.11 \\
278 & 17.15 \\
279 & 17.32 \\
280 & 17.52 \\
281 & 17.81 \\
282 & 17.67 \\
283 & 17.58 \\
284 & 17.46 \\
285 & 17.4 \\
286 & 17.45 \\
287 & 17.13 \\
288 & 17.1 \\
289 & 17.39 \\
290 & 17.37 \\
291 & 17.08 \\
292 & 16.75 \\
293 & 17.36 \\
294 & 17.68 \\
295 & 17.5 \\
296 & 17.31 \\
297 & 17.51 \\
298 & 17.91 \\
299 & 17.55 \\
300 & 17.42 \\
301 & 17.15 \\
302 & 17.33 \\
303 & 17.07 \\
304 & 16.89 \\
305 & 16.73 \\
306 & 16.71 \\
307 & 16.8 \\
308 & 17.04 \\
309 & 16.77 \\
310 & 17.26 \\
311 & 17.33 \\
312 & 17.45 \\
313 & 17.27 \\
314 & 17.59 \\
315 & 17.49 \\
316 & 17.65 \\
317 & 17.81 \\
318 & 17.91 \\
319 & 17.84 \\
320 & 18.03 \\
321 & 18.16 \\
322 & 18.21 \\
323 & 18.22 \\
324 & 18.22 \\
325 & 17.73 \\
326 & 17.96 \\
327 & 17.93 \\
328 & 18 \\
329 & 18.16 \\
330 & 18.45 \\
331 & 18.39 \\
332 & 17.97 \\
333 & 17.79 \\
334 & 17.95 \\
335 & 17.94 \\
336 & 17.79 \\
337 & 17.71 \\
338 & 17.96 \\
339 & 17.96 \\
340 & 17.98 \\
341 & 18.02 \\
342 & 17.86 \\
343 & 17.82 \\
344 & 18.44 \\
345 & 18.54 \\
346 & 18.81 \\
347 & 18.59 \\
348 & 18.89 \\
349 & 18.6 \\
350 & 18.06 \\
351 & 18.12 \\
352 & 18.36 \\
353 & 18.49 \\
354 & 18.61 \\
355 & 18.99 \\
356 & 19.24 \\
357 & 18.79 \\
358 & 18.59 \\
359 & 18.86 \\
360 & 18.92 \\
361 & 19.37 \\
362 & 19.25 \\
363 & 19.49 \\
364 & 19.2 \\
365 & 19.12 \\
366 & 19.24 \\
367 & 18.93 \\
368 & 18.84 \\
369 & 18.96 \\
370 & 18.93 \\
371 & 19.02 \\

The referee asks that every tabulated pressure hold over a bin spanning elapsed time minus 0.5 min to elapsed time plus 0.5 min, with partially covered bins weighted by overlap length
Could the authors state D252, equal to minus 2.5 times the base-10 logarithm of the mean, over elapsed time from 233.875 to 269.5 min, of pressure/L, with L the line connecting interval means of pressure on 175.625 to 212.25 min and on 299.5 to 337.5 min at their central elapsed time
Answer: 0.10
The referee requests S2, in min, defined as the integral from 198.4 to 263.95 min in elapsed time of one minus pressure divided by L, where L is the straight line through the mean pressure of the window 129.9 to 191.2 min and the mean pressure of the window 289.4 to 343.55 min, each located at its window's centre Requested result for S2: 4.10 min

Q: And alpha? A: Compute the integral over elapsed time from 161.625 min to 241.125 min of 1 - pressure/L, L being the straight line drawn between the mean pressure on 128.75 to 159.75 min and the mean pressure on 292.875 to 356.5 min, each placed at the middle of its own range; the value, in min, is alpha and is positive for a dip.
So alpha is 2.3 min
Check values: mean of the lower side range 15.7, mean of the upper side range 17.9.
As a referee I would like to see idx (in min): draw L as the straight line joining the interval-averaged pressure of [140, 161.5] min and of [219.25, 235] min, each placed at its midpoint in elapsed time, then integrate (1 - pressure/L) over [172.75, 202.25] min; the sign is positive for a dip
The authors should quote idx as -3.1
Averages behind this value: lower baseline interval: 15.9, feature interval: 16.7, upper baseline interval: 14.3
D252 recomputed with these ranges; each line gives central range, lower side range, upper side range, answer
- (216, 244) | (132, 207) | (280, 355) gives 0.175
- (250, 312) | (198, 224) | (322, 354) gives 0.021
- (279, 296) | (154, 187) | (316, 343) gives 0.010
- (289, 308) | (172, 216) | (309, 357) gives 0.032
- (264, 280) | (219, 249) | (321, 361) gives -0.093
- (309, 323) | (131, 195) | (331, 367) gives 0.024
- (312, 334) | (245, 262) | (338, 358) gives 0.000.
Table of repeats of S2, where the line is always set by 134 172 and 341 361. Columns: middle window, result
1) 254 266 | 0.3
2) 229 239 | 2.8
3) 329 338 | 0.2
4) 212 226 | 0.5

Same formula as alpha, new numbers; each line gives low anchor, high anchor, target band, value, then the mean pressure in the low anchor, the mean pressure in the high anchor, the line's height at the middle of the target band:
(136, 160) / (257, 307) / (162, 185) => -0.4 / 15.8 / 17.2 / 16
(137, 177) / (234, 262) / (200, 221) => -1.4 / 15.9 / 15.5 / 15.7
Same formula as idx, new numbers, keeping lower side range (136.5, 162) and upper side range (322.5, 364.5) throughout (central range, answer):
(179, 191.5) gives -0.3 min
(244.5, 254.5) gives 0.5 min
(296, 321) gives 0.8 min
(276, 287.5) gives 0.1 min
